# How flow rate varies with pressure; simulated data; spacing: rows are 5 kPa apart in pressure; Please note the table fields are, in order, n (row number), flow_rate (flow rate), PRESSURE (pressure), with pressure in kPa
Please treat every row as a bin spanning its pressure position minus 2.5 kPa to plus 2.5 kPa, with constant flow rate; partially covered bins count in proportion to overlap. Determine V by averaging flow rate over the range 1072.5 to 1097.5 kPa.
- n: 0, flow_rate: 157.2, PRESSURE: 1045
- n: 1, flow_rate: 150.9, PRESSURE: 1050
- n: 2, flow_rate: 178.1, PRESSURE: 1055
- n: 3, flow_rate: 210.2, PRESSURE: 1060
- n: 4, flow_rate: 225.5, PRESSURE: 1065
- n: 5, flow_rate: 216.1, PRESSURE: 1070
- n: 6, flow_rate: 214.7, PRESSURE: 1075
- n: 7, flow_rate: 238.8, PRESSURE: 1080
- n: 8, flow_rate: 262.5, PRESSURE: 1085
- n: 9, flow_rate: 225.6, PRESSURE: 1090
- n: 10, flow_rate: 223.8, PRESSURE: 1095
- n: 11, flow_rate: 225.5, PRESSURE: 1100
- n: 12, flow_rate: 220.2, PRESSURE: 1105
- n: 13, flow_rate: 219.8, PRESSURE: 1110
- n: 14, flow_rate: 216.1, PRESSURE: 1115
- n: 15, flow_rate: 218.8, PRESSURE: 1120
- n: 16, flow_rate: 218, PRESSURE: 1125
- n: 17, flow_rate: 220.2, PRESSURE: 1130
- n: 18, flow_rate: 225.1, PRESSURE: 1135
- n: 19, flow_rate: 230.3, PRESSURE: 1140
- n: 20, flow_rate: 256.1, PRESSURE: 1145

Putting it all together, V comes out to 233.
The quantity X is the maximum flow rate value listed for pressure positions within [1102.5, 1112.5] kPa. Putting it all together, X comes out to 220.2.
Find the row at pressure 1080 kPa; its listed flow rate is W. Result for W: 238.8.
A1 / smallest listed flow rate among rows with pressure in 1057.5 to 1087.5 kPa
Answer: 210.2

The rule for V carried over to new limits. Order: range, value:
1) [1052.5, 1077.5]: 209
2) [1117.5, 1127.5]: 218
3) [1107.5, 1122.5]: 218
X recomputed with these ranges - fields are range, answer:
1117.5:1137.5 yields 225.1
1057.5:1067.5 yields 225.5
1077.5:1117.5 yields 262.5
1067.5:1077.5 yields 216.1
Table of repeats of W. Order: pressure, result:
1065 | 225.5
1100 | 225.5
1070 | 216.1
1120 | 218.8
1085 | 262.5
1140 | 230.3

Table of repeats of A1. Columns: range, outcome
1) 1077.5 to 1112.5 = 219.8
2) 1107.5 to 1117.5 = 216.1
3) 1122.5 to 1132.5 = 218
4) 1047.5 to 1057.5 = 150.9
